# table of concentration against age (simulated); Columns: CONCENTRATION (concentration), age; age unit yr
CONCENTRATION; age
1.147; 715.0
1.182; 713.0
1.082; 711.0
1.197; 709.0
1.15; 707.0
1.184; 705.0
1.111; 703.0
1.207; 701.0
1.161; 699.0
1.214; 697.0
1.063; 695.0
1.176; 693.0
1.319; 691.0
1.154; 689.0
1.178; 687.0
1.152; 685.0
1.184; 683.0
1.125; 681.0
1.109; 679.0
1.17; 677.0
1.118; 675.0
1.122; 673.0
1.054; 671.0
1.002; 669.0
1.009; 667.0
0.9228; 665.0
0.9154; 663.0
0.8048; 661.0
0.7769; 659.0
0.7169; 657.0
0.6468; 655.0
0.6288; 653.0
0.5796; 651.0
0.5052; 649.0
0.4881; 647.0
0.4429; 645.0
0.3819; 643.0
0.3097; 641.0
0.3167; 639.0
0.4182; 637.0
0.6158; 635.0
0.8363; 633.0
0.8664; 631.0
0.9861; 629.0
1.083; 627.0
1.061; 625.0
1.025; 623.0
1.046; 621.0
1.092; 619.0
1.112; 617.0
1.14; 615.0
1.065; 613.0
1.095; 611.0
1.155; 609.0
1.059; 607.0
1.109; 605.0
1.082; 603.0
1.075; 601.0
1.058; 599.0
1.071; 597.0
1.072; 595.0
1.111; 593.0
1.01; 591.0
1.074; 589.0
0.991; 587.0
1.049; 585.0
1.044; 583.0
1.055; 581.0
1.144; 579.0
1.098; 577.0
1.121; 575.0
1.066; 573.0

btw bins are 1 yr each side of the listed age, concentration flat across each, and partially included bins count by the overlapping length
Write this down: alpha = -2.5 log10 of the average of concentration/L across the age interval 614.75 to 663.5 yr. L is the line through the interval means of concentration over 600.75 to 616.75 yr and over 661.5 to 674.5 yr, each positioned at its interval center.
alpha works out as 0.38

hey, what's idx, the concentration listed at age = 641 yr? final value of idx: 0.3097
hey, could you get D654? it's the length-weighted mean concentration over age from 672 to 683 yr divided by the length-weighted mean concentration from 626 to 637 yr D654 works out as 1.36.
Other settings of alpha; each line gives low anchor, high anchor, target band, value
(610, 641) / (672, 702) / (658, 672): 0.16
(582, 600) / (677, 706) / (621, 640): 0.32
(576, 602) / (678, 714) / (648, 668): 0.44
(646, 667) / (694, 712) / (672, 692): -0.22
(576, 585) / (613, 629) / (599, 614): -0.01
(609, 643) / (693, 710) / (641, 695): 0.16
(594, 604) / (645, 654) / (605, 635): -0.21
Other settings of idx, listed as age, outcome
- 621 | 1.046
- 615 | 1.14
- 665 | 0.9228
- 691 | 1.319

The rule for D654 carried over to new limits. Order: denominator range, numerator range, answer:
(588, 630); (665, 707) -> 1.06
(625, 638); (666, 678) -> 1.31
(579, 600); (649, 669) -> 0.73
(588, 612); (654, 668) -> 0.77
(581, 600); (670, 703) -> 1.10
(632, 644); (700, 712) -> 2.41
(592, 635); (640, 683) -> 0.77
